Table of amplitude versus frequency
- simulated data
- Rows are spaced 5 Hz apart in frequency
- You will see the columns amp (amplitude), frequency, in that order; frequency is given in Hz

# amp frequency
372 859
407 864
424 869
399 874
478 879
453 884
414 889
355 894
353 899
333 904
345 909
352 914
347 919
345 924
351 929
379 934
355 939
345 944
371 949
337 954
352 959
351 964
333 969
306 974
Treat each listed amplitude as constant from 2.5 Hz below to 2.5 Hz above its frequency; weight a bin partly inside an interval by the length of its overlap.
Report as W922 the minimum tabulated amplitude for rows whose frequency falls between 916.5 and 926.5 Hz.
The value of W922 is 345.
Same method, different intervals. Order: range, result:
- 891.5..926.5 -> 333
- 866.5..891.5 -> 399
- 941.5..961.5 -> 337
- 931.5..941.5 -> 355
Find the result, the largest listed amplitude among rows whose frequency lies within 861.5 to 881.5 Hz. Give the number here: 478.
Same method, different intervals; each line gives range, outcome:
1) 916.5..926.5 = 347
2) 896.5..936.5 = 379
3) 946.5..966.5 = 371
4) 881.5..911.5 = 453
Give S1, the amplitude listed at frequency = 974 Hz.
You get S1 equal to 306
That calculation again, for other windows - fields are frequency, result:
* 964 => 351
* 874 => 399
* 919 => 347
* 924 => 345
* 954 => 337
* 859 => 372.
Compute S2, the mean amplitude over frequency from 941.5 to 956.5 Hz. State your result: 351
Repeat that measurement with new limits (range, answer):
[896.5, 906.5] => 343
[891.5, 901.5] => 354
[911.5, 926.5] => 348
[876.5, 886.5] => 466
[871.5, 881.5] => 438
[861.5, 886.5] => 432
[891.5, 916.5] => 348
